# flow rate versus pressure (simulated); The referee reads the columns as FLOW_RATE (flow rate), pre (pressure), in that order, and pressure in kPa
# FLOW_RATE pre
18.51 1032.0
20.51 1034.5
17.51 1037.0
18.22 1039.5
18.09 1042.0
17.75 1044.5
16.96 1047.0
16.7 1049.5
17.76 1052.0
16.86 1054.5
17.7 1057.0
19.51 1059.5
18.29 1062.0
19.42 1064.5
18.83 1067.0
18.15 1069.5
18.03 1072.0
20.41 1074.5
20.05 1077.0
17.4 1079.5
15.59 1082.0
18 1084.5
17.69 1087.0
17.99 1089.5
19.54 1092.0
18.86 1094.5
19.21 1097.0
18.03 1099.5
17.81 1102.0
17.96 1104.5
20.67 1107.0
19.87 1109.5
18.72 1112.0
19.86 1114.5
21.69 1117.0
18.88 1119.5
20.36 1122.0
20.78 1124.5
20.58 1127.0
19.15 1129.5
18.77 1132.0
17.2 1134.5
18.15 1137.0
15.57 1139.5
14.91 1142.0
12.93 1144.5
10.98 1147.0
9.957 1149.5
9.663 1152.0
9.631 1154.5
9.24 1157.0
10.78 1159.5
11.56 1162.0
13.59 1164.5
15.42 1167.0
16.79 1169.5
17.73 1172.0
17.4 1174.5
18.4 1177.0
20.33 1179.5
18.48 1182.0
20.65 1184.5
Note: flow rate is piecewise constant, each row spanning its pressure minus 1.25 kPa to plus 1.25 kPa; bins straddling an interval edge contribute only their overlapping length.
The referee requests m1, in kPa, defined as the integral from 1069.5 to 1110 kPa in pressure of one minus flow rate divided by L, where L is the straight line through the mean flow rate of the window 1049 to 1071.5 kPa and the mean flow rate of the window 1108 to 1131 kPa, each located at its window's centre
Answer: 1.2 kPa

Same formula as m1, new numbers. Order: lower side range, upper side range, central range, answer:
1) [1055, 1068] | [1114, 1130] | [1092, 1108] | 0.71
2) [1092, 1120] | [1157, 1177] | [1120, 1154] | 2.11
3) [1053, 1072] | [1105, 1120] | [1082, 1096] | 0.73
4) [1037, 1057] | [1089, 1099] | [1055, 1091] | -0.15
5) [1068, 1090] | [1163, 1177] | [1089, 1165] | 3.05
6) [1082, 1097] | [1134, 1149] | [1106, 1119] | -2.70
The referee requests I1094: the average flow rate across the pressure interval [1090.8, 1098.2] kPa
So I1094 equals 19.2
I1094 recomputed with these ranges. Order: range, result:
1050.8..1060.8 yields 18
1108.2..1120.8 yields 19.8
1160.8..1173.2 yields 15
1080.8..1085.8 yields 16.8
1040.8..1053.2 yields 17.4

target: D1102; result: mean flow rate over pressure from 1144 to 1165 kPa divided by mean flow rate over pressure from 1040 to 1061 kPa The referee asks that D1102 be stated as 0.6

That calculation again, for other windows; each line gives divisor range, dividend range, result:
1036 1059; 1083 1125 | 1.09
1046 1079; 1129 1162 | 0.73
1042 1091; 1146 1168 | 0.62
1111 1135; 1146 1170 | 0.59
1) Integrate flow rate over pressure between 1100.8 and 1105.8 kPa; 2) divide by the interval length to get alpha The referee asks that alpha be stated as 17.9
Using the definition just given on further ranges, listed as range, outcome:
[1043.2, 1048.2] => 17.4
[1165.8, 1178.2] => 17.1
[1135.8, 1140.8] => 16.8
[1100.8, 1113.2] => 19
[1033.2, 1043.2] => 18.6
